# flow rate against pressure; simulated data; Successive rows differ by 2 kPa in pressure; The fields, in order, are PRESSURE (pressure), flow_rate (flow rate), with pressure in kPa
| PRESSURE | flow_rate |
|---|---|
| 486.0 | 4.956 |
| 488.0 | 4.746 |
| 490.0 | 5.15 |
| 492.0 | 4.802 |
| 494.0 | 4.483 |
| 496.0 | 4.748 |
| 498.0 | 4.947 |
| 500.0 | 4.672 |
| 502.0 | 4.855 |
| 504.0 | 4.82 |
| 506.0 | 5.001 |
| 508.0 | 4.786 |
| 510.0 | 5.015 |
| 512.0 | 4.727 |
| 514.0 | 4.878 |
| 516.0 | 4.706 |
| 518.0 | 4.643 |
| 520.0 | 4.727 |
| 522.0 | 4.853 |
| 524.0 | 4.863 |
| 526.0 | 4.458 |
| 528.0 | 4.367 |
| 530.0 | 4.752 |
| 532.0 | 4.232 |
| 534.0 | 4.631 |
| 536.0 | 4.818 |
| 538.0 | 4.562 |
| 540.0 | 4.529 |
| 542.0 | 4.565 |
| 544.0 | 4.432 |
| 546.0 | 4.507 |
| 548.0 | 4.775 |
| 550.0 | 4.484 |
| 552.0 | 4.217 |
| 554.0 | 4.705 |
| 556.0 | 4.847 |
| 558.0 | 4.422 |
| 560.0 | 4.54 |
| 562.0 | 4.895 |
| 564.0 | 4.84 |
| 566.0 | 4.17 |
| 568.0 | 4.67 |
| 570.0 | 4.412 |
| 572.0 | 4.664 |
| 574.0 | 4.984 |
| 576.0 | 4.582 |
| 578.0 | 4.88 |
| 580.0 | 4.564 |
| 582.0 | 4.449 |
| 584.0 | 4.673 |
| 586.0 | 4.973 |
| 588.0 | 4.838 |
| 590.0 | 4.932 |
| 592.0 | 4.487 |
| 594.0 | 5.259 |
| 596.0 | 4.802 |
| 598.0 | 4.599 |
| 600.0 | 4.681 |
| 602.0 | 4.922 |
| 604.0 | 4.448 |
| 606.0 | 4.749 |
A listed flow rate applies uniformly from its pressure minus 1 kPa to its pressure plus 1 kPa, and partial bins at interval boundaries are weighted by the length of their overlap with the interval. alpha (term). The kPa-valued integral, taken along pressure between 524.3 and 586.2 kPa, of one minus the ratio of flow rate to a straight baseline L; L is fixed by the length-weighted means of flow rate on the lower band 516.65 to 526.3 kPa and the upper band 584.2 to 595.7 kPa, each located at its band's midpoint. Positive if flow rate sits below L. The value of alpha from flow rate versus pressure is 2.6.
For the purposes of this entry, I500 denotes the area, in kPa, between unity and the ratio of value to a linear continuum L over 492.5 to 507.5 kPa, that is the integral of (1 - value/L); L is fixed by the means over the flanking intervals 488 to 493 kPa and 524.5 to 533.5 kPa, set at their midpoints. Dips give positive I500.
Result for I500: 0.1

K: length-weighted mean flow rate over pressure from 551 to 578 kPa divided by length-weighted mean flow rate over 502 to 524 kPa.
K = 1.0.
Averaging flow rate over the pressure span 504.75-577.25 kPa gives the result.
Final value 4.65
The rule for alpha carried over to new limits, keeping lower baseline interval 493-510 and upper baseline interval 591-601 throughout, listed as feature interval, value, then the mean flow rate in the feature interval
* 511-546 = 1.2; 4.63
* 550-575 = 0.9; 4.61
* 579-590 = 0.1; 4.72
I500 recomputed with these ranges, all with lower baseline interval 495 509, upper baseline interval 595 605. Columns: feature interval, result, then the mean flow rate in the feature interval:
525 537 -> 0.62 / 4.54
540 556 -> 0.74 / 4.55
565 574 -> 0.38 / 4.54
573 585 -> 0.08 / 4.69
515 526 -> 0.17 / 4.73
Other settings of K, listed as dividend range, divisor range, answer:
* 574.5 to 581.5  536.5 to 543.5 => 1.03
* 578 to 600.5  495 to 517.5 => 0.99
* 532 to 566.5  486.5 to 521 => 0.95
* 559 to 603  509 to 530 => 1.00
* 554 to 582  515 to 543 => 1.01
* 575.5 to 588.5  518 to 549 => 1.02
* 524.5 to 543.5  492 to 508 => 0.95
